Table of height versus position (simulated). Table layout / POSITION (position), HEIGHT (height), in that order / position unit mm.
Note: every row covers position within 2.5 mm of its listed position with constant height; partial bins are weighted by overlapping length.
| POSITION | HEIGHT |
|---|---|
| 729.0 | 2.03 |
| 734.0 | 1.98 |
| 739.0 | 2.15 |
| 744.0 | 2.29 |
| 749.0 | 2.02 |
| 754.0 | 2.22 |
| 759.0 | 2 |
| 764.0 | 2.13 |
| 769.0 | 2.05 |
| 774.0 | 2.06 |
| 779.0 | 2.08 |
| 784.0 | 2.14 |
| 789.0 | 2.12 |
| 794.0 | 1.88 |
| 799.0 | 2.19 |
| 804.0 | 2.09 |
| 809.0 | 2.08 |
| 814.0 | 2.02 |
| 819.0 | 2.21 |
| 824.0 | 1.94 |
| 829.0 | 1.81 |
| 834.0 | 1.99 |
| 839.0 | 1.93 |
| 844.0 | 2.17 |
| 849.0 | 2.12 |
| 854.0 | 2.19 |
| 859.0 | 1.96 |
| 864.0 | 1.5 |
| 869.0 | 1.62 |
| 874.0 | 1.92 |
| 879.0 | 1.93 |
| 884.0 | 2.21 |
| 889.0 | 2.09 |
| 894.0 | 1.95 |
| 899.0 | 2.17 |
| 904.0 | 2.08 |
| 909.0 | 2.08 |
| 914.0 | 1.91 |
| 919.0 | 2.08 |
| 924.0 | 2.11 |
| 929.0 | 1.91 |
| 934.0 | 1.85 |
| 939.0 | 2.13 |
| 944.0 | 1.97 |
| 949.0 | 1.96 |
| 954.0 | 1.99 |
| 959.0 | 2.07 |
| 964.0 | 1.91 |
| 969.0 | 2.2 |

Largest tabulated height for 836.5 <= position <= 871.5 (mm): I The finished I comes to 2.19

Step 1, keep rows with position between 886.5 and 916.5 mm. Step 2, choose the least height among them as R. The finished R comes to 1.91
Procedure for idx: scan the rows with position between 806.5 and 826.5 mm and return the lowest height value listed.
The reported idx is 1.94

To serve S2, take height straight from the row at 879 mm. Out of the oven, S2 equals 1.93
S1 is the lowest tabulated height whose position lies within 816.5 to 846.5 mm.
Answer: 1.81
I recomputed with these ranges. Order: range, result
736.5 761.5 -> 2.29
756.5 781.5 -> 2.13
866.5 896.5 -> 2.21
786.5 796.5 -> 2.12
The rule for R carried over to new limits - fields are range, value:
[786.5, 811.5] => 1.88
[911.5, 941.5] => 1.85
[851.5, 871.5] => 1.5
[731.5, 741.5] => 1.98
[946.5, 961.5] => 1.96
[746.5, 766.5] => 2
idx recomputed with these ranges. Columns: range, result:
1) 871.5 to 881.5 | 1.92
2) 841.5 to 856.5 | 2.12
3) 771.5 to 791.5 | 2.06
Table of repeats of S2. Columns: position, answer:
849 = 2.12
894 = 1.95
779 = 2.08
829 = 1.81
